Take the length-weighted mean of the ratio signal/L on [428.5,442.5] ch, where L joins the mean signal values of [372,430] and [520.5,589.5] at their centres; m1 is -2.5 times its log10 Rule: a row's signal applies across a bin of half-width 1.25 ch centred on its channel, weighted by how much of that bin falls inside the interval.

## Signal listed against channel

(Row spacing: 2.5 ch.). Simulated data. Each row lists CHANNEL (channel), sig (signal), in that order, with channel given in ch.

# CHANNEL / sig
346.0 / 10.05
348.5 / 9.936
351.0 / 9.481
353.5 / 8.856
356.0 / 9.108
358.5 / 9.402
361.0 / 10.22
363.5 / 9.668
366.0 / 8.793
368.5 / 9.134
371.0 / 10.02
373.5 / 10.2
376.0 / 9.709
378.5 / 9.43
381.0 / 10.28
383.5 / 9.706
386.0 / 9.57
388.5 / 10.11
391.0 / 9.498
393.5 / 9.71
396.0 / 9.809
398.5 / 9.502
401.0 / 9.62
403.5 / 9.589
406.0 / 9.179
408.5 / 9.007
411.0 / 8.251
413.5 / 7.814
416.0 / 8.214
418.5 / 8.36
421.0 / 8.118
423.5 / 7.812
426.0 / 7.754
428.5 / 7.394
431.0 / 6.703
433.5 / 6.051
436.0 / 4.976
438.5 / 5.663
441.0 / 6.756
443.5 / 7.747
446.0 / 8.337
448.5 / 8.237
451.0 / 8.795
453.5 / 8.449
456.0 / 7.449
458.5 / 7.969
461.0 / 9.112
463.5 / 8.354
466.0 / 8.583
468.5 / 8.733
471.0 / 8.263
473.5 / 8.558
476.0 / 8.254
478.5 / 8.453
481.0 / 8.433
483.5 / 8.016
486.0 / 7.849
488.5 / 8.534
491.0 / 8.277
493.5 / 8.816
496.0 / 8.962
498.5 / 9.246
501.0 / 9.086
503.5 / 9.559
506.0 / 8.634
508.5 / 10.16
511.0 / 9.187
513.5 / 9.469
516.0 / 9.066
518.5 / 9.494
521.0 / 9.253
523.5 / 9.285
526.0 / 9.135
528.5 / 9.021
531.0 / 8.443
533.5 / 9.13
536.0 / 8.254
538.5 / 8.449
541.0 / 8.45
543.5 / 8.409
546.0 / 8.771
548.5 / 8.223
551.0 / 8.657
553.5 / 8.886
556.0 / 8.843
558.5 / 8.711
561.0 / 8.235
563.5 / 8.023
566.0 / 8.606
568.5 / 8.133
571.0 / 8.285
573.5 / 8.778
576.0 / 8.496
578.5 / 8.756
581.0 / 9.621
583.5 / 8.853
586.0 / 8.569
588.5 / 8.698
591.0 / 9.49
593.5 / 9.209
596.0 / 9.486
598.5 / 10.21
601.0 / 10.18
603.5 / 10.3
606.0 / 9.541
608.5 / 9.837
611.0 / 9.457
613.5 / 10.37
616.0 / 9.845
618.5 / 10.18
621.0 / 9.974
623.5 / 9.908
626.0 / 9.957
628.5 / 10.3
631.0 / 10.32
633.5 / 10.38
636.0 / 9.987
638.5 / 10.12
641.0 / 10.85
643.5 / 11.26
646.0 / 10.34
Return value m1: 0.40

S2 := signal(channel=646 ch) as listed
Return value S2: 10.34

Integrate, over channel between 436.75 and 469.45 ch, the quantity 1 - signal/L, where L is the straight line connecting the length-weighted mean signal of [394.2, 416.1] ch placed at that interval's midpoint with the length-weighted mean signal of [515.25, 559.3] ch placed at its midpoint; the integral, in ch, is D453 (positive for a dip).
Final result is 3.7 ch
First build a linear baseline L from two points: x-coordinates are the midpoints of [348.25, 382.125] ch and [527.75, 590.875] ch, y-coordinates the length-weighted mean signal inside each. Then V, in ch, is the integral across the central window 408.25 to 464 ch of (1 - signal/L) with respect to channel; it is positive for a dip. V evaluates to 9.4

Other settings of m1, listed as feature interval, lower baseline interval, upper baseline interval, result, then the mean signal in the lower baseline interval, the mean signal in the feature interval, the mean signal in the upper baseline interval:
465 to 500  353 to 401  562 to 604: 0.10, 9.63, 8.5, 9.01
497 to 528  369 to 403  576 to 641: 0.05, 9.76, 9.29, 9.74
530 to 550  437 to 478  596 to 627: 0.07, 8.07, 8.52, 9.96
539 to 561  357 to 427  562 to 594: 0.03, 9.24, 8.59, 8.72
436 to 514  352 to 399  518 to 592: 0.09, 9.62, 8.38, 8.72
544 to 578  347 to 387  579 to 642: 0.15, 9.6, 8.51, 9.81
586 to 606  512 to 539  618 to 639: 0.02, 9.02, 9.58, 10.1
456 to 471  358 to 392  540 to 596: 0.10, 9.7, 8.43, 8.69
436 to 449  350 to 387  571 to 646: 0.34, 9.57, 7.07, 9.74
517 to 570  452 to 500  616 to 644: 0.07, 8.44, 8.69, 10.2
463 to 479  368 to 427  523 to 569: 0.06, 9.19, 8.46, 8.61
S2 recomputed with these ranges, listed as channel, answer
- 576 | 8.496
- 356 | 9.108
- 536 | 8.254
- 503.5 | 9.559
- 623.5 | 9.908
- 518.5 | 9.494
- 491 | 8.277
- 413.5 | 7.814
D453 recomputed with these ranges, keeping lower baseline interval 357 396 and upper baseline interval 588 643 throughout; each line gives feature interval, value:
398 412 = 0.77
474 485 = 1.70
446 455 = 1.23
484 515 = 2.77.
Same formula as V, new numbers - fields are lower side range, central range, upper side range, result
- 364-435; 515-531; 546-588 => -0.9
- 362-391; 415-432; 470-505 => 2.7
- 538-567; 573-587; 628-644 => 0.5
